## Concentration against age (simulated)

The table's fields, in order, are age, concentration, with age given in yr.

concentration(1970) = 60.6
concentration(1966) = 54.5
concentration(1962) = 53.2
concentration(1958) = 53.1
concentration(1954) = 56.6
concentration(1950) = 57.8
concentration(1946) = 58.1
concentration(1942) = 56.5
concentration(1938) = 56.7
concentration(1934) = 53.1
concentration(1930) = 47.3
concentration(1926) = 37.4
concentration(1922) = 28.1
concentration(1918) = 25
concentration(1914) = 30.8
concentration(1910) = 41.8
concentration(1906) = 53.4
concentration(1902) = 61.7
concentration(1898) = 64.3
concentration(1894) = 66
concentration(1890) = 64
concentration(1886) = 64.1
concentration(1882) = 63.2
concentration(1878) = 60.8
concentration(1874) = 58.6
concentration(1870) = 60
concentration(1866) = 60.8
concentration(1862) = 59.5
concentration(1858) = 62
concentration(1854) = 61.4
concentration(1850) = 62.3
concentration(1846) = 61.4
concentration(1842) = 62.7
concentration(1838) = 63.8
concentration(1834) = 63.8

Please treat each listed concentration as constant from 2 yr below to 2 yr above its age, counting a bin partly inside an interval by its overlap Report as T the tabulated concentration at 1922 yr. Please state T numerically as 28.1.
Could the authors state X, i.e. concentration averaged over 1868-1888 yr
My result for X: 61.3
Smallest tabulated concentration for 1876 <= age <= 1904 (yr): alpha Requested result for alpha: 60.8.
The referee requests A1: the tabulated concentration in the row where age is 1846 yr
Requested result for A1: 61.4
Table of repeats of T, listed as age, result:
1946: 58.1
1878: 60.8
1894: 66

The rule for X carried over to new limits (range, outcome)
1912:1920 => 27.9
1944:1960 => 56.4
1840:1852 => 62.1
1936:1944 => 56.6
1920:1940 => 44.5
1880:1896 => 64.3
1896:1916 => 50.4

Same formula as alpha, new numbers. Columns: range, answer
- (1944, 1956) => 56.6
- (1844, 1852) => 61.4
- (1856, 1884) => 58.6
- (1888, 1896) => 64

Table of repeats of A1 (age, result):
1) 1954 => 56.6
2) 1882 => 63.2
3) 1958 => 53.1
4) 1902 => 61.7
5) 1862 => 59.5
